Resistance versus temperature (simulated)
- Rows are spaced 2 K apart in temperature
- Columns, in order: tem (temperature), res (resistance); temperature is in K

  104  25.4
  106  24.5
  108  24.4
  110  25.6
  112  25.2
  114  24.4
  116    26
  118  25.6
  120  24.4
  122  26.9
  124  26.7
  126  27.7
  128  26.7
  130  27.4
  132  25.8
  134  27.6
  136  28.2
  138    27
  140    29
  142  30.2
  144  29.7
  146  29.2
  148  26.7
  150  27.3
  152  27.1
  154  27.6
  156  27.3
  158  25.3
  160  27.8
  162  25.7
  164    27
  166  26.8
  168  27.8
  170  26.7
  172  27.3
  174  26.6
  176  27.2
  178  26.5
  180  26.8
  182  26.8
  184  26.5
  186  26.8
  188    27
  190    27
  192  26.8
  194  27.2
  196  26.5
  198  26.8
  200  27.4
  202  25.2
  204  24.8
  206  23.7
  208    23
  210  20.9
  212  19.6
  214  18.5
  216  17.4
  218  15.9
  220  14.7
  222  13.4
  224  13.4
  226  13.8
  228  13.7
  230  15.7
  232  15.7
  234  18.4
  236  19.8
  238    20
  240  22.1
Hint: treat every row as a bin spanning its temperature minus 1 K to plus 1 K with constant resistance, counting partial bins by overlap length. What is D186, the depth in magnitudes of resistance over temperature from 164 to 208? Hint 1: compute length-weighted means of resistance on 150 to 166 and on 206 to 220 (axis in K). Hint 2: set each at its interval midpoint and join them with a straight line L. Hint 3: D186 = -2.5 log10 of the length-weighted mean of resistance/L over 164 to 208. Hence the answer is -0.16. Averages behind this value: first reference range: 26.9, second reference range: 19.2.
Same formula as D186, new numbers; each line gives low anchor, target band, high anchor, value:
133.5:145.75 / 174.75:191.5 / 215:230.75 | -0.25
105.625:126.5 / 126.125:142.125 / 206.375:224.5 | -0.15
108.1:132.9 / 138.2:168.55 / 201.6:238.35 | -0.18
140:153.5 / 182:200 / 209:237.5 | -0.24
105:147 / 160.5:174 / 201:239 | -0.17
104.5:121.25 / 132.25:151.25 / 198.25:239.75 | -0.20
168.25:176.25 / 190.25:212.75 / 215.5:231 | -0.24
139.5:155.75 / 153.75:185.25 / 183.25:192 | 0.03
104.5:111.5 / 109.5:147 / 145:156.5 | -0.04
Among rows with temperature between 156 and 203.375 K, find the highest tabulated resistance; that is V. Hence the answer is 27.8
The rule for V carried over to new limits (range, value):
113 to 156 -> 30.2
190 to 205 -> 27.4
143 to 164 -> 29.7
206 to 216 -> 23.7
